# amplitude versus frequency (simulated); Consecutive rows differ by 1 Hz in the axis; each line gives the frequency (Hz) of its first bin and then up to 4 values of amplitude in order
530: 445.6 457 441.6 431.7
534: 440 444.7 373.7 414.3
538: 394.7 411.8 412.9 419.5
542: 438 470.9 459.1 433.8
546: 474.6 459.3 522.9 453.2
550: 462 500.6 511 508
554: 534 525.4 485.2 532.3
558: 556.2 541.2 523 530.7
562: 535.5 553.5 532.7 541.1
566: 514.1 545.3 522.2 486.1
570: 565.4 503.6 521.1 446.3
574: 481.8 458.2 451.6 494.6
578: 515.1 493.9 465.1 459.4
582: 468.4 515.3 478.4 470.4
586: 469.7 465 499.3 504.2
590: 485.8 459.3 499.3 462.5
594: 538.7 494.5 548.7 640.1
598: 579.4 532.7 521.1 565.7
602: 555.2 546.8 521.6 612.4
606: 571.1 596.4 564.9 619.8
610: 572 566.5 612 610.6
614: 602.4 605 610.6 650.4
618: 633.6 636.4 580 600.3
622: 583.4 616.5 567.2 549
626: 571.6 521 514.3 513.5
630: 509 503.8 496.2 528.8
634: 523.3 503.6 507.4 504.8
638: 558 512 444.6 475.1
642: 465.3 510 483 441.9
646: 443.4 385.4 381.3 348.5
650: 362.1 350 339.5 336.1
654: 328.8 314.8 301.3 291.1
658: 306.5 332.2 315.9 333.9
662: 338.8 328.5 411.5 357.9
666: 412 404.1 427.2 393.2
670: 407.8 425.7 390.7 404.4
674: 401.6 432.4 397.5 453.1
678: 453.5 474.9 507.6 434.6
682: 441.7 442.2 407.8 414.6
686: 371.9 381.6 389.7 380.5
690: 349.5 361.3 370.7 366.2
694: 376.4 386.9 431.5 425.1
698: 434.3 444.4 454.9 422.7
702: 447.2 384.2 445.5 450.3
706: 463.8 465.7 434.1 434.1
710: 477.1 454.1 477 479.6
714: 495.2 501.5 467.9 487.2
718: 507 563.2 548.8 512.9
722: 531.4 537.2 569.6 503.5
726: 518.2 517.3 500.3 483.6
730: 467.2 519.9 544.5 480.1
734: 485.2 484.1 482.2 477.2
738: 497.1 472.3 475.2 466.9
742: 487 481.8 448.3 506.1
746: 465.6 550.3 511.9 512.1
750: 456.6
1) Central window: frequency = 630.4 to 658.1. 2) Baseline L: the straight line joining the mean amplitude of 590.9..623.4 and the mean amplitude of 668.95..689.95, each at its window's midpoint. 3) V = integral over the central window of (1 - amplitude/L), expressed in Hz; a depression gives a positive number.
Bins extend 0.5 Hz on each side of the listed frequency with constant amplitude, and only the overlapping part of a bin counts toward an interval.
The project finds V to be 3.8 Hz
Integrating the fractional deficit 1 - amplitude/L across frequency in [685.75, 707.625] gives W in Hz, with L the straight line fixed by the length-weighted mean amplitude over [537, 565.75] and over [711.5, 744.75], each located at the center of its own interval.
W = 3.8 Hz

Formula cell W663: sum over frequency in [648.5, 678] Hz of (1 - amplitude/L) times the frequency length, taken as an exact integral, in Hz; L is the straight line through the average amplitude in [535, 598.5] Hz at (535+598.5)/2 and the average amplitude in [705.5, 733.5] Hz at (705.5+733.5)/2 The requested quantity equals 7.6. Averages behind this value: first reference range 492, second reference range 498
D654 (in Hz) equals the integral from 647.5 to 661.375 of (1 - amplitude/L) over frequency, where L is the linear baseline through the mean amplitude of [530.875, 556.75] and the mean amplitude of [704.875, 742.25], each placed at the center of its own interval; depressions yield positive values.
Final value 4.3 Hz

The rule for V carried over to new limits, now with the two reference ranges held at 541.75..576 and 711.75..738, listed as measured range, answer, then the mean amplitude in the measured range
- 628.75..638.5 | -0.2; 515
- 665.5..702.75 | 6.7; 414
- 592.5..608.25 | -1.5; 553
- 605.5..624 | -3.5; 601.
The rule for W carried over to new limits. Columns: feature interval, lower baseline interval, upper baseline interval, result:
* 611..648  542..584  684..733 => -4.3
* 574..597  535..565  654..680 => -1.9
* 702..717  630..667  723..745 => 0.4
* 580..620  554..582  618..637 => -1.2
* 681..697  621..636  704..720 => 3.3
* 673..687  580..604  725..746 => 1.9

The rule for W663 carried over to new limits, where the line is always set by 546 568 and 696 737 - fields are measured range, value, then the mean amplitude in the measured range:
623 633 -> -0.6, 532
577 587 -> 0.6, 482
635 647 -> 0.4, 482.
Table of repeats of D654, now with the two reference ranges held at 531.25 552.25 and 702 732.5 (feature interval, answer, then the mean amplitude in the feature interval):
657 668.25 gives 2.8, 356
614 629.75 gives -3.9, 583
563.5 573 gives -1.5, 522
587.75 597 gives -1.0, 507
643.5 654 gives 2.0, 384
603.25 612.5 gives -2.4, 581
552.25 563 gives -1.9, 528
